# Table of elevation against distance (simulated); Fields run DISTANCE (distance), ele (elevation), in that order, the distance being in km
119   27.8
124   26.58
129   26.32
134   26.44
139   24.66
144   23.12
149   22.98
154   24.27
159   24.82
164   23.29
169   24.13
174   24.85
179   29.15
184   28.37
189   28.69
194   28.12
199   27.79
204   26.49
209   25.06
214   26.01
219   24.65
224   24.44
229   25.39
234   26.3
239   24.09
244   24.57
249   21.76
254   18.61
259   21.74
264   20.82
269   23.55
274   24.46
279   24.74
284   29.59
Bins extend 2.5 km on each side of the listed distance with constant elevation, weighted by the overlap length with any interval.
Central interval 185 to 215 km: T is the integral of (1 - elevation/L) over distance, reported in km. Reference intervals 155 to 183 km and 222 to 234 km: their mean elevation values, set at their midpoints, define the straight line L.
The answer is -2.2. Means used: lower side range 25.4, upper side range 25.2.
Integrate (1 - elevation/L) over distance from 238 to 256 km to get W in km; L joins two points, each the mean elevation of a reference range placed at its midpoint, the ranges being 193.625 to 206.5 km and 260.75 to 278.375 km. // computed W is 1.7 km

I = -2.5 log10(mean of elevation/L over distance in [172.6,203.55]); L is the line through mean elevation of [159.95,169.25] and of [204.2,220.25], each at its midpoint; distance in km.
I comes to -0.13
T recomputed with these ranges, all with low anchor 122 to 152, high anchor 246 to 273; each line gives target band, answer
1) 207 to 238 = -3.69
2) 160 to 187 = -2.27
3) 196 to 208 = -1.95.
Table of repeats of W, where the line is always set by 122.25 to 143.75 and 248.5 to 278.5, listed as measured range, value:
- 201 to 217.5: -1.6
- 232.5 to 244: -1.1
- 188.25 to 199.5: -2.0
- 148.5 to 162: 0.5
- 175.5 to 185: -1.6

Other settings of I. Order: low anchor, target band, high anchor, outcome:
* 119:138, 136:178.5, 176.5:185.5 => 0.15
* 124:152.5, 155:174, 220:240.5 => 0.03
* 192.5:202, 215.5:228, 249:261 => 0.00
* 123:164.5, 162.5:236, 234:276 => -0.11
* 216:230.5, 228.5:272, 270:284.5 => 0.10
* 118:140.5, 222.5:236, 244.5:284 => -0.07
